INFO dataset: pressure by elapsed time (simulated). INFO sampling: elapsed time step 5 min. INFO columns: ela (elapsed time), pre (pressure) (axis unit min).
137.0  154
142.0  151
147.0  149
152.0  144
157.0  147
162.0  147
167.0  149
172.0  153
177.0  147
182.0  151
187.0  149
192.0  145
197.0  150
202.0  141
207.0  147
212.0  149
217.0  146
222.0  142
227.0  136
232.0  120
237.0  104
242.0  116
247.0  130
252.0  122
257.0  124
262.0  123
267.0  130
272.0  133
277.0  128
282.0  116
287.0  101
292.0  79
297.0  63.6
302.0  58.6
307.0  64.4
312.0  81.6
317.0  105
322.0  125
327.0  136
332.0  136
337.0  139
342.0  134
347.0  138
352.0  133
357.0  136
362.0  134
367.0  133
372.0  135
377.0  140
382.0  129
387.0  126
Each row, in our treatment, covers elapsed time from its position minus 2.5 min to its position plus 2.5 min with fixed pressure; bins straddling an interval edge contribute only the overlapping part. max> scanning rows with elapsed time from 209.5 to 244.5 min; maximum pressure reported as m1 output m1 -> 149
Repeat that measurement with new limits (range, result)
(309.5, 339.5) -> 139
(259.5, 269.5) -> 130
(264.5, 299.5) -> 133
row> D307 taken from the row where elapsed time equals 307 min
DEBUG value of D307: 64.4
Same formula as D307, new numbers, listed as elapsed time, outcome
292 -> 79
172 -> 153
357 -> 136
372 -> 135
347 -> 138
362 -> 134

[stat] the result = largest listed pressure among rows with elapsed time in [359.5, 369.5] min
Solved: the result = 134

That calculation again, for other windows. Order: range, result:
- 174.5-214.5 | 151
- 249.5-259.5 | 124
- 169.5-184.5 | 153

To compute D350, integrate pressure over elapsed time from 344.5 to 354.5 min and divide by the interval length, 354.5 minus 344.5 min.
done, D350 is 136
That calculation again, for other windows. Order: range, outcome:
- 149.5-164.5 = 146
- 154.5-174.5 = 149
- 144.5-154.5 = 146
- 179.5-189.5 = 150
